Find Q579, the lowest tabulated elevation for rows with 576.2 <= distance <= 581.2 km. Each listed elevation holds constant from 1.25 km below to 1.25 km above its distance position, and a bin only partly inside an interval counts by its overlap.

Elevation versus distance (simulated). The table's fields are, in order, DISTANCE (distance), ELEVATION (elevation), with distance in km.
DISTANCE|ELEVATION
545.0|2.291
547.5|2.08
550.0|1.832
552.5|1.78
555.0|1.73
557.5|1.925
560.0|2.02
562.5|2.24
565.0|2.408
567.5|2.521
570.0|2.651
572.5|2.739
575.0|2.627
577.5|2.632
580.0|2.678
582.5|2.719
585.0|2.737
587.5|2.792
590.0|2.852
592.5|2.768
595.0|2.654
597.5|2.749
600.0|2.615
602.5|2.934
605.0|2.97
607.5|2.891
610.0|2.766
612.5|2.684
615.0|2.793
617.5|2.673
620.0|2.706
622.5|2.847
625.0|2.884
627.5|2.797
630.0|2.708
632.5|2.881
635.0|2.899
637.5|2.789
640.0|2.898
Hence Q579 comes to 2.632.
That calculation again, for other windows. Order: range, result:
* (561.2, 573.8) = 2.24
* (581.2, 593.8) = 2.719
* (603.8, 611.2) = 2.766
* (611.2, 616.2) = 2.684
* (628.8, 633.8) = 2.708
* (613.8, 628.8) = 2.673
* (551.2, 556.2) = 1.73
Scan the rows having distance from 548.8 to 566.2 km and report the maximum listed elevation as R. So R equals 2.408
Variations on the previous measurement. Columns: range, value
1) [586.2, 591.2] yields 2.852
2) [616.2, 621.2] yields 2.706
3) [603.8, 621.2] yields 2.97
